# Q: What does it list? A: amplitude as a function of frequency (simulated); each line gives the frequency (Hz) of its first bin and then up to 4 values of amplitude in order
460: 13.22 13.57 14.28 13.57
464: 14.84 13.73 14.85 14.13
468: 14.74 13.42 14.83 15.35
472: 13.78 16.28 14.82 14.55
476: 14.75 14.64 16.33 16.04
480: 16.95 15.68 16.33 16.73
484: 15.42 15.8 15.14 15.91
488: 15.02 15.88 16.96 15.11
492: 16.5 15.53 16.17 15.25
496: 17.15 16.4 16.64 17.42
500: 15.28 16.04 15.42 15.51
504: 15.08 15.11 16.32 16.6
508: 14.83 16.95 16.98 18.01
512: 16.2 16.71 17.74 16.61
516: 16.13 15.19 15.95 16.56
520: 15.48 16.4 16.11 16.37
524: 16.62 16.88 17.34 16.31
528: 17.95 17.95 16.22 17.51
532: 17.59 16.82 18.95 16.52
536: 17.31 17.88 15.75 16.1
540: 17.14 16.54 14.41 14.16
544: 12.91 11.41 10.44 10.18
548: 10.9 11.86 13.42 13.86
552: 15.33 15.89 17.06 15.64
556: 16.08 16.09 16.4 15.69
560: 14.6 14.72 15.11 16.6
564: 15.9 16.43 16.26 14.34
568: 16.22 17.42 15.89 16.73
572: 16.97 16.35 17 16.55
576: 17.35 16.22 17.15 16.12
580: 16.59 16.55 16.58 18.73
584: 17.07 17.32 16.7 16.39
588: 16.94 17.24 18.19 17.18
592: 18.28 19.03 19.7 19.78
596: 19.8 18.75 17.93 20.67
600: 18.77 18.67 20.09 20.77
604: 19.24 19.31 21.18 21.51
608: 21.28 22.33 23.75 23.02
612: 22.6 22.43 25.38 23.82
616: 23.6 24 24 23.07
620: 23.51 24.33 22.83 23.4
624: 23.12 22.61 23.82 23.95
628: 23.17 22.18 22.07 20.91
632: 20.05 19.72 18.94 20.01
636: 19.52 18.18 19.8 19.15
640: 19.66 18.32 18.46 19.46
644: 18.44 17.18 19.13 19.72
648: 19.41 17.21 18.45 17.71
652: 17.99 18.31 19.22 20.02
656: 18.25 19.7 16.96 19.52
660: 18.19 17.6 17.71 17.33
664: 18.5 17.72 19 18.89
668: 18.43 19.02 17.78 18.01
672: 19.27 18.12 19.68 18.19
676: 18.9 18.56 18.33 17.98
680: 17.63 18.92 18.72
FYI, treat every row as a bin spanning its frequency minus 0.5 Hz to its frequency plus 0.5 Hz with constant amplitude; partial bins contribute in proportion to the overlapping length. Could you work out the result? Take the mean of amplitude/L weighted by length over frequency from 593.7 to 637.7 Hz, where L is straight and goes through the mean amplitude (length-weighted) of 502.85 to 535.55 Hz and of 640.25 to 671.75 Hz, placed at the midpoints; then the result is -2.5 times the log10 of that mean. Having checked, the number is -0.20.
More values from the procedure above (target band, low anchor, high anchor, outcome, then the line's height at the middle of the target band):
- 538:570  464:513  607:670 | 0.19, 17.7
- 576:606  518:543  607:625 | 0.18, 21.3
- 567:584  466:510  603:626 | 0.22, 20.5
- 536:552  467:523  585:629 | 0.28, 18.1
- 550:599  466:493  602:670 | 0.10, 18.4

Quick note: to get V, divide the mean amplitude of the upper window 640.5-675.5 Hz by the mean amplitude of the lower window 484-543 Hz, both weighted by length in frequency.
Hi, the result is 1.13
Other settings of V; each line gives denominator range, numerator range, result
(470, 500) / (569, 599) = 1.11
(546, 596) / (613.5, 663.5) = 1.26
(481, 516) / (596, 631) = 1.37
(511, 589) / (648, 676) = 1.15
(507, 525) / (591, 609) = 1.20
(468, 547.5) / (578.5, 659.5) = 1.26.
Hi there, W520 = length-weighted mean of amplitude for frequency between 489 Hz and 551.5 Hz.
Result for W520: 15.8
